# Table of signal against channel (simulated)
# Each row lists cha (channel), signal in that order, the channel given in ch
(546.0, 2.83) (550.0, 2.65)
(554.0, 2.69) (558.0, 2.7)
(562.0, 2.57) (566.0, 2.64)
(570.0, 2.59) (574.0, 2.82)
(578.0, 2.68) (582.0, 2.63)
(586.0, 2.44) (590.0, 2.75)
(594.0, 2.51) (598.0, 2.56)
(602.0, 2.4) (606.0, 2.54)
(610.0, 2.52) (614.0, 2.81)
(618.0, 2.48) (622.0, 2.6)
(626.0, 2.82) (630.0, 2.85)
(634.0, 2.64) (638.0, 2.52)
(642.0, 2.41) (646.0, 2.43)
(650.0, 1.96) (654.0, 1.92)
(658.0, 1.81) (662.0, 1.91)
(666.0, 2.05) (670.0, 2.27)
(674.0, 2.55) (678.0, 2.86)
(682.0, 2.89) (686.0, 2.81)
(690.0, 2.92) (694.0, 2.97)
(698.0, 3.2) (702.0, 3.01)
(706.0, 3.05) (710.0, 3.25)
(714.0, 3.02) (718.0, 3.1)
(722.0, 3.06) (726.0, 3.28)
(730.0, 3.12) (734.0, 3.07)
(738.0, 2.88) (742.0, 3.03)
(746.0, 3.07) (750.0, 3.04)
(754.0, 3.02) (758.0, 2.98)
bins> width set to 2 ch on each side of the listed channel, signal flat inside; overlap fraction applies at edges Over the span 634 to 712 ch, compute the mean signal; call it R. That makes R 2.57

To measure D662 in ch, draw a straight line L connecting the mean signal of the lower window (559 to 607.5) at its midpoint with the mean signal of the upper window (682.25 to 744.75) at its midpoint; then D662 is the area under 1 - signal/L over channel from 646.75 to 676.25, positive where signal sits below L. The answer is 8.0 ch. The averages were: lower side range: 2.6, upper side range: 3.05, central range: 2.09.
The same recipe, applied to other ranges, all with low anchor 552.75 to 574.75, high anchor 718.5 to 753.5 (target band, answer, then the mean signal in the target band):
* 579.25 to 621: 2.7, 2.57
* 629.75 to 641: 0.8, 2.62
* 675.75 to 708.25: 0.0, 2.96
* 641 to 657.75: 4.3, 2.13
